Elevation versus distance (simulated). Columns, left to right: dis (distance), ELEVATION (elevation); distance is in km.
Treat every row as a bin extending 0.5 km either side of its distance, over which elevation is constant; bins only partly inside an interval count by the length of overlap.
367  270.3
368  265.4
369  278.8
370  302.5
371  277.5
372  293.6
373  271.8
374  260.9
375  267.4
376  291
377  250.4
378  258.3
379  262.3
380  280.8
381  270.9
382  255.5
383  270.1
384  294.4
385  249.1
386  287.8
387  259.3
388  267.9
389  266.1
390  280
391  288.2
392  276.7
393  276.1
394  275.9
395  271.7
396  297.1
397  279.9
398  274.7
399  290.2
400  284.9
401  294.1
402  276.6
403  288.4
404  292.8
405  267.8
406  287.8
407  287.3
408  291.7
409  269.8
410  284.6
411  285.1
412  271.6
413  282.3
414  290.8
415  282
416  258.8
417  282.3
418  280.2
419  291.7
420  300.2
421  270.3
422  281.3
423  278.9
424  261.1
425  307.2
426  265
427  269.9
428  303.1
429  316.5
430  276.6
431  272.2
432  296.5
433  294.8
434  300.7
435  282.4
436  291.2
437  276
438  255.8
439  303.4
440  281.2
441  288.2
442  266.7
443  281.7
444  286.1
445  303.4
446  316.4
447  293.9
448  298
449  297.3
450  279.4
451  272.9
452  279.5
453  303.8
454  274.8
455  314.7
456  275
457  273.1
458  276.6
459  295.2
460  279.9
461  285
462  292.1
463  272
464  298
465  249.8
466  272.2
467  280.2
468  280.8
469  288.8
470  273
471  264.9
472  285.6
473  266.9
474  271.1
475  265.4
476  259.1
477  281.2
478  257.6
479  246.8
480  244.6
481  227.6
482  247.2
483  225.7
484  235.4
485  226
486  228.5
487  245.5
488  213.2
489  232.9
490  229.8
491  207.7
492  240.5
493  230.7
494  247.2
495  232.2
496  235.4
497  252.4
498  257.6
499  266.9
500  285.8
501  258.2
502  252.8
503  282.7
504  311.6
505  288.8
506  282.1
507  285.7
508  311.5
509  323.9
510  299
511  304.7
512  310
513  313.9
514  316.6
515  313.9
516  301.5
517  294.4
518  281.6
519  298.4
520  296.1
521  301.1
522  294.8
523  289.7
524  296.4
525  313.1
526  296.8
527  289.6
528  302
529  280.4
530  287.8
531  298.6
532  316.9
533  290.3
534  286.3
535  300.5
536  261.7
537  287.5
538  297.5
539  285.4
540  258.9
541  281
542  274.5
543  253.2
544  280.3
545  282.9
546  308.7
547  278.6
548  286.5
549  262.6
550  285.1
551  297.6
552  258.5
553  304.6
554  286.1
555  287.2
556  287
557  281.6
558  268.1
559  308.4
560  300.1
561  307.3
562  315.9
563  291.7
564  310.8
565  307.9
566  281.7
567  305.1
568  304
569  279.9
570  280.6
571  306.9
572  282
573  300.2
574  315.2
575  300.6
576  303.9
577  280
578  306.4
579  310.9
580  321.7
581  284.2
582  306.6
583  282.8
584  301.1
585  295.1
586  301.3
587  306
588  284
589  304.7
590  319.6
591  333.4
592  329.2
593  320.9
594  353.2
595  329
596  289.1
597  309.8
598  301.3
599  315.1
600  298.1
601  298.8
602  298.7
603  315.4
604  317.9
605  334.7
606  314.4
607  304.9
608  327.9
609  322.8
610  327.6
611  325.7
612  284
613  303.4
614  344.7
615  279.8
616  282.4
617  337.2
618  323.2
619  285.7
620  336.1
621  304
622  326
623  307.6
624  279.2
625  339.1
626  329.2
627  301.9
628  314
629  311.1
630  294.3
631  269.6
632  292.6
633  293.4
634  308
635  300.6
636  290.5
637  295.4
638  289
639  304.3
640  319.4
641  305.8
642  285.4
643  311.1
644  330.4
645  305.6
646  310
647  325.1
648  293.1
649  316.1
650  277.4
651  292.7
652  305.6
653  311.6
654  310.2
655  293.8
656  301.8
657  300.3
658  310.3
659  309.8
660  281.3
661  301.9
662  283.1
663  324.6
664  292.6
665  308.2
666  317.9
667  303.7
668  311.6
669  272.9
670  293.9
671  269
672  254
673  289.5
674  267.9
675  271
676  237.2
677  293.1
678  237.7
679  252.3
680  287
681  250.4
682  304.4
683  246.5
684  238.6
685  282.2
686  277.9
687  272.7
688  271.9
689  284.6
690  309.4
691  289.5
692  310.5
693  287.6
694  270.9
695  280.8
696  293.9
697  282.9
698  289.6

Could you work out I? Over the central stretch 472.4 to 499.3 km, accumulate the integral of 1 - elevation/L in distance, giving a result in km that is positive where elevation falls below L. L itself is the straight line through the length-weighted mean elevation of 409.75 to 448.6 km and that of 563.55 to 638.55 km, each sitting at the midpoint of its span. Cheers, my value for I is 4.49 km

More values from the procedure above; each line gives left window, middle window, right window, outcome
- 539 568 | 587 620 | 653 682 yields -2.94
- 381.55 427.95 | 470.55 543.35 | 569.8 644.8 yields 4.93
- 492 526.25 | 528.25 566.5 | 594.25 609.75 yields 1.12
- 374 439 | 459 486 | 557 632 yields 2.29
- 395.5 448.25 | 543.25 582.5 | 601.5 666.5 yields 0.75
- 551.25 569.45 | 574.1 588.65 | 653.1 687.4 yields -0.37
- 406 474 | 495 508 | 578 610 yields 1.01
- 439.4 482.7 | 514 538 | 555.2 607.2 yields -0.28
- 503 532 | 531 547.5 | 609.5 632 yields 0.93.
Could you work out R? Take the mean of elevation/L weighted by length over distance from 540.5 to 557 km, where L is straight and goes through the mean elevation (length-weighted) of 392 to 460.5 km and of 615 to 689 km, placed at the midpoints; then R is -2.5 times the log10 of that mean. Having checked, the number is 0.03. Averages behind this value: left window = 285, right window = 295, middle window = 282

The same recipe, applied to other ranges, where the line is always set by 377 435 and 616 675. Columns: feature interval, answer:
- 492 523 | 0.021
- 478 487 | 0.207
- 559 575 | -0.018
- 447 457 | -0.014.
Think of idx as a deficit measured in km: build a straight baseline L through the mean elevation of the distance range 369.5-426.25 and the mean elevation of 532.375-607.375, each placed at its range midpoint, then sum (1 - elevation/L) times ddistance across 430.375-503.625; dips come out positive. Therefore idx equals 4.4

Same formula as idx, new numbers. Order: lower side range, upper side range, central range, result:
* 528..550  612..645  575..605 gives -1.1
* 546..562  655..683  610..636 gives -1.8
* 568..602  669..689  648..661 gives -1.1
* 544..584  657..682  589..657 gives -4.7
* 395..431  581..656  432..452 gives -0.1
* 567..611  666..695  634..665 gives -1.7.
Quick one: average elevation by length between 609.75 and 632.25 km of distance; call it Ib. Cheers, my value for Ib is 309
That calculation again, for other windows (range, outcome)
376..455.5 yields 282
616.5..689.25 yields 295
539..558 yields 281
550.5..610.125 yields 304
